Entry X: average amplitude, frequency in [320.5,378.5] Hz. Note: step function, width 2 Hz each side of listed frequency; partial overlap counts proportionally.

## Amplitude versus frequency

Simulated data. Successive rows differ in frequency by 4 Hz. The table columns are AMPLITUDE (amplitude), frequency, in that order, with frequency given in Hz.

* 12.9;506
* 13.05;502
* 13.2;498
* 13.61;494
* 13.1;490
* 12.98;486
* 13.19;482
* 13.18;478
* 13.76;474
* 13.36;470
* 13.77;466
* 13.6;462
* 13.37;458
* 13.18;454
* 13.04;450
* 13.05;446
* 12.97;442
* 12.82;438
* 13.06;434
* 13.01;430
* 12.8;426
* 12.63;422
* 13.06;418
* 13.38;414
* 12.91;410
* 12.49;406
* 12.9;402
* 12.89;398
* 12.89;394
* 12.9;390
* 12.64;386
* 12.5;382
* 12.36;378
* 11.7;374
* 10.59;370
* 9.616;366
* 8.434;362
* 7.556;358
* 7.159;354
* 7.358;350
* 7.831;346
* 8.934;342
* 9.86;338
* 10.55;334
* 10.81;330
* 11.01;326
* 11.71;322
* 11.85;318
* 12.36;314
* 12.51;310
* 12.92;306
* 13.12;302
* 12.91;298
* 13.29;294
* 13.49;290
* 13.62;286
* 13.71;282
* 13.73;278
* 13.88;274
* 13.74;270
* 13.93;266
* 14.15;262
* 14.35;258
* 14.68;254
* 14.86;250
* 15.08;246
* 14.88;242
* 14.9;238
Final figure 9.61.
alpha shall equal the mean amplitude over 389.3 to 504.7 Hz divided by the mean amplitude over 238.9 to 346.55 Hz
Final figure 1.02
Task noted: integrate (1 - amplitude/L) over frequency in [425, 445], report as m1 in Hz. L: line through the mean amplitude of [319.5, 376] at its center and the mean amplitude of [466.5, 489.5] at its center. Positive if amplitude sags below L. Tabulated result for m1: -1.46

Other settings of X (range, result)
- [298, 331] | 12.1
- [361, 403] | 11.8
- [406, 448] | 12.9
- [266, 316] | 13.3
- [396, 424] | 12.9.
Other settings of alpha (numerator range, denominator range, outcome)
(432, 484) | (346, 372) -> 1.58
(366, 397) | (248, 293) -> 0.86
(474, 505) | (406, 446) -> 1.02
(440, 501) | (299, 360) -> 1.28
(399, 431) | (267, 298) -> 0.95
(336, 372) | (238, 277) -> 0.60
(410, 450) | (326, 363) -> 1.47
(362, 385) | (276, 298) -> 0.83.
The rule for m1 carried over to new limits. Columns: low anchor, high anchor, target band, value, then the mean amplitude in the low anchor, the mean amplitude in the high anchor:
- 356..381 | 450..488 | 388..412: -3.6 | 10.1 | 13.4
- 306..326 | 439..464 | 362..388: 2.6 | 12.1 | 13.2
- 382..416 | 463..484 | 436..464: 0.3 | 12.9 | 13.5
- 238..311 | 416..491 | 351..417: 10.0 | 13.9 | 13.2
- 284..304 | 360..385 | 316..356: 7.9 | 13.3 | 10.9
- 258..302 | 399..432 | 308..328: 2.3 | 13.7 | 12.9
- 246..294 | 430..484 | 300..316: 1.3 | 14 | 13.2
